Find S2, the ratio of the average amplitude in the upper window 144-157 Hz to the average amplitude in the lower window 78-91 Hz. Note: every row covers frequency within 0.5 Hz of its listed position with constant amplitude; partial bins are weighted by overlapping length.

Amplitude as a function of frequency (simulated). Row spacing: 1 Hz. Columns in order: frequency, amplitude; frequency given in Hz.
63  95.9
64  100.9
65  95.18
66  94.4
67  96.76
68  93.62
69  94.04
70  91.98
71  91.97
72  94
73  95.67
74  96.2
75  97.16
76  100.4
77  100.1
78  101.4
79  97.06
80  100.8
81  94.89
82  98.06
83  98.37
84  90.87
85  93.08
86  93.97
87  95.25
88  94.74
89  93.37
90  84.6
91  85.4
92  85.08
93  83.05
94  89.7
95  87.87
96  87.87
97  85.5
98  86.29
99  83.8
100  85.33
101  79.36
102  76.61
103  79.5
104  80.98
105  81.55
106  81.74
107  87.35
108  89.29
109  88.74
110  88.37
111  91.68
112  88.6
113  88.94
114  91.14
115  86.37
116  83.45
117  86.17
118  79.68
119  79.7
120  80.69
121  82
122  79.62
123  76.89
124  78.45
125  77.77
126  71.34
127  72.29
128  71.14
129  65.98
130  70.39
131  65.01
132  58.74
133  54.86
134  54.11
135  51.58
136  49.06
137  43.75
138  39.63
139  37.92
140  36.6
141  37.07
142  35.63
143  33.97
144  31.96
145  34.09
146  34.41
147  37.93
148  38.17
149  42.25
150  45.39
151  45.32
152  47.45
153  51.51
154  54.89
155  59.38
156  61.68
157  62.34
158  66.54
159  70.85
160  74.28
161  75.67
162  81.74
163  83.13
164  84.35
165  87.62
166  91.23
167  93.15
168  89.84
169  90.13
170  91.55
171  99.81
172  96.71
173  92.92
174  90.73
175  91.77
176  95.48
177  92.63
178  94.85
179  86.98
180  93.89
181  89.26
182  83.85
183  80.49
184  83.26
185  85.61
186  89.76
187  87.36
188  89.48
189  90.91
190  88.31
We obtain 0.49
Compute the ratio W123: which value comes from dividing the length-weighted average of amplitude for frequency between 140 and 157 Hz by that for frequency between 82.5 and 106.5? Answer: 0.5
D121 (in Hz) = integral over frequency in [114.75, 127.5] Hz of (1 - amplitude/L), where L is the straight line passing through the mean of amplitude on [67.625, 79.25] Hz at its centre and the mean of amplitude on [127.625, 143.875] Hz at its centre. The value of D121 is -3.95 Hz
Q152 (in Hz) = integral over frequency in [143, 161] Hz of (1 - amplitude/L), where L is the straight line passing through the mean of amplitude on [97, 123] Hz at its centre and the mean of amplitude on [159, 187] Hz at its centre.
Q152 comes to 7.5 Hz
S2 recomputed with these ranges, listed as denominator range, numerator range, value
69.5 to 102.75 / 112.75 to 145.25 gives 0.69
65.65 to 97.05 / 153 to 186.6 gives 0.89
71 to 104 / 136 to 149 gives 0.41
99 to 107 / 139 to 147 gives 0.43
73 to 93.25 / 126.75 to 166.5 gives 0.59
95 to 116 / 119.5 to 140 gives 0.74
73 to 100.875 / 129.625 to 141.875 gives 0.53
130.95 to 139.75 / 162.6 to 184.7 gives 1.83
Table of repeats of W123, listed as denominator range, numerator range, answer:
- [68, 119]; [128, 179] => 0.72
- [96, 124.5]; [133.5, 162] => 0.58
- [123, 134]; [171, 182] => 1.35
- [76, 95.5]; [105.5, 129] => 0.88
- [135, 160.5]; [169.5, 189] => 1.92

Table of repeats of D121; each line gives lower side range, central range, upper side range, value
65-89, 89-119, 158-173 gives 2.4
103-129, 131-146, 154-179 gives 7.2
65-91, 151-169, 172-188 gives 3.6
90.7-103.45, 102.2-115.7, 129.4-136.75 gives -2.0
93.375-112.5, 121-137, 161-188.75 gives 3.8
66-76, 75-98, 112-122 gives -0.4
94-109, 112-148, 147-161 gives 4.2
